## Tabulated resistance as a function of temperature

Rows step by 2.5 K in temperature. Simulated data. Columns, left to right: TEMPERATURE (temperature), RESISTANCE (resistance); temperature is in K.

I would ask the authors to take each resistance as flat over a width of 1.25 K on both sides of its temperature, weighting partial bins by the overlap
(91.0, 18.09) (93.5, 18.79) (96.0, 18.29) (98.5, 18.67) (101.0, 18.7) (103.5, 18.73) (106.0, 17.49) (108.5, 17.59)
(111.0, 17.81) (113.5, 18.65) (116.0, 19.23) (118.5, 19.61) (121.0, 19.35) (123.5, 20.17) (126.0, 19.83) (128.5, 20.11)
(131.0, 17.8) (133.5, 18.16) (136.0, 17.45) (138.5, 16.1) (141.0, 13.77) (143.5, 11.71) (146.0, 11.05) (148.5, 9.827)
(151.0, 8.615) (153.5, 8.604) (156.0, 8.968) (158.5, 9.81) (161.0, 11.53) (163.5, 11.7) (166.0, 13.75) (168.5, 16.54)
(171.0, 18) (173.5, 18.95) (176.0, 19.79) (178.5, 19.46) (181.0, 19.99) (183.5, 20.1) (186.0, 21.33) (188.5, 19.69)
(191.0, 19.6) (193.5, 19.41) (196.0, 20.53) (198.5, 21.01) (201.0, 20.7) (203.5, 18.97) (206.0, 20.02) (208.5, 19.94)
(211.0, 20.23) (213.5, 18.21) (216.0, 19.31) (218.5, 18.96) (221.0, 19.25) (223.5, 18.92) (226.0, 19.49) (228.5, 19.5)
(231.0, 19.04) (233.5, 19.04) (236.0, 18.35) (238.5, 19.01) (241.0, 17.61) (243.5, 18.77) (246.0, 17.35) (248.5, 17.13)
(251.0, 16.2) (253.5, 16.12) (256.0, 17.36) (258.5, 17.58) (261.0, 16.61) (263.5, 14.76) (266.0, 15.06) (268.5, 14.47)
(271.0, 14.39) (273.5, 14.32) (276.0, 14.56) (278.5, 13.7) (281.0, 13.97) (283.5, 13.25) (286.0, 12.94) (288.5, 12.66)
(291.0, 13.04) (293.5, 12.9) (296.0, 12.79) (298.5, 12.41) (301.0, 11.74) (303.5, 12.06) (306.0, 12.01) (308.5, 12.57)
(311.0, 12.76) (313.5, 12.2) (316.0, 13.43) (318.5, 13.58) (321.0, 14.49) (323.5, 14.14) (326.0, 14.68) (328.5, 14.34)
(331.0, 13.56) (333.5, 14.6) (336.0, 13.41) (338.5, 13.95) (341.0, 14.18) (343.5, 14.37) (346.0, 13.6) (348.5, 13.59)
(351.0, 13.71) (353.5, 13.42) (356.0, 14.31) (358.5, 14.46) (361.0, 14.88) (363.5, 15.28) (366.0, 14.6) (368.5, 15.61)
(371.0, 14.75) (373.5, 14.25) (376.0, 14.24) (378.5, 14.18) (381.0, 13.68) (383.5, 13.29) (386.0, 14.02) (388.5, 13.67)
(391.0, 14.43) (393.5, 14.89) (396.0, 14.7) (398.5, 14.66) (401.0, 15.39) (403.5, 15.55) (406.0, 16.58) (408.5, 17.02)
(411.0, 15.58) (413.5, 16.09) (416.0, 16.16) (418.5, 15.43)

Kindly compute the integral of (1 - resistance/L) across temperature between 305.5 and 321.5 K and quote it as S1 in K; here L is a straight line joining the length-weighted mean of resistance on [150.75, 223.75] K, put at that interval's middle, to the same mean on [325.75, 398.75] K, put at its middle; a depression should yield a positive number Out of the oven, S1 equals 2.3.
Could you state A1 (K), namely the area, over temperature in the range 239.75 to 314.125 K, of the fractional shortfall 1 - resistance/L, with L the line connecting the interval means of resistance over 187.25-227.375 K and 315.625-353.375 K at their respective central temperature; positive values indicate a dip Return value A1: 9.6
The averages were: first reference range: 19.6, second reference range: 14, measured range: 14.5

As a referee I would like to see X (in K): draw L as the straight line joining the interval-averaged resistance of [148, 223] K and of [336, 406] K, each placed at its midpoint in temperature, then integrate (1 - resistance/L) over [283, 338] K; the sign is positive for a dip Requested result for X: 7.6 K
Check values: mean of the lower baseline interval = 17.2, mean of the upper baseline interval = 14.4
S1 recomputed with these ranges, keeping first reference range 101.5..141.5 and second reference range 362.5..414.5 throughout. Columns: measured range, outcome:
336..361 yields 2.3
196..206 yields -1.7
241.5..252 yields -0.4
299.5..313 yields 3.1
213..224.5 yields -1.3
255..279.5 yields 1.7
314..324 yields 1.3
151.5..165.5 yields 6.0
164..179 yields 0.3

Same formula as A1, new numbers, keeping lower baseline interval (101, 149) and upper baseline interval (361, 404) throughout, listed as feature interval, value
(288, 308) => 3.85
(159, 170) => 2.34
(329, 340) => 0.82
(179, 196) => -3.54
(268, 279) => 0.95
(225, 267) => -4.26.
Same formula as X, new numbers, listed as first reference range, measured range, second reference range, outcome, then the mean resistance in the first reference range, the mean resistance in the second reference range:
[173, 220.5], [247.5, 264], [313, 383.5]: 0.9 K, 19.8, 14.1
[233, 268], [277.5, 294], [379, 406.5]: 3.3 K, 17.1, 14.6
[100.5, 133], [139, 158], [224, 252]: 8.3 K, 18.8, 18.4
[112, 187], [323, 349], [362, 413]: 1.8 K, 16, 14.8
